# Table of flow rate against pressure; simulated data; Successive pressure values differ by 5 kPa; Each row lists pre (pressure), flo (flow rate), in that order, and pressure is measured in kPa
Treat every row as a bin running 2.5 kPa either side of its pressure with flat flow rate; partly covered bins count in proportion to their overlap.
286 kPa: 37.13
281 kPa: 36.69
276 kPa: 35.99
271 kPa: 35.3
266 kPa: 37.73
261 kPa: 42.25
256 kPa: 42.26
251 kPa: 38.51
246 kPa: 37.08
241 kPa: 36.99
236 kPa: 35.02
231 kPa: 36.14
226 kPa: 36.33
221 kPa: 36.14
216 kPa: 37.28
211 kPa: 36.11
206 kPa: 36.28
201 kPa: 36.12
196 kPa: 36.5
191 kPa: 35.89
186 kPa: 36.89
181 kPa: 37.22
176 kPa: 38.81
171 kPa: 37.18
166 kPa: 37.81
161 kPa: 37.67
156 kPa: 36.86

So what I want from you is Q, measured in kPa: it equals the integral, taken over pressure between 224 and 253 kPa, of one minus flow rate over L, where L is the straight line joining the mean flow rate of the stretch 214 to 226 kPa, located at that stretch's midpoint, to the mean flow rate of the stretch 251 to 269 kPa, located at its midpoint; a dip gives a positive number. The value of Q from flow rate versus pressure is 1.3 kPa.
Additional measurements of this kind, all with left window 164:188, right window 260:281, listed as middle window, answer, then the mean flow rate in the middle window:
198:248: 1.5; 36.3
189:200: 0.4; 36.2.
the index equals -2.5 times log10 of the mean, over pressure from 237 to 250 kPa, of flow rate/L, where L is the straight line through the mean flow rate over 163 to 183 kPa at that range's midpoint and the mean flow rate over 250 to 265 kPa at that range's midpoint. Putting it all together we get 0.10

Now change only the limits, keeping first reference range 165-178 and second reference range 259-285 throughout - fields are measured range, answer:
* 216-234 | 0.040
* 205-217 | 0.036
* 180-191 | 0.032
